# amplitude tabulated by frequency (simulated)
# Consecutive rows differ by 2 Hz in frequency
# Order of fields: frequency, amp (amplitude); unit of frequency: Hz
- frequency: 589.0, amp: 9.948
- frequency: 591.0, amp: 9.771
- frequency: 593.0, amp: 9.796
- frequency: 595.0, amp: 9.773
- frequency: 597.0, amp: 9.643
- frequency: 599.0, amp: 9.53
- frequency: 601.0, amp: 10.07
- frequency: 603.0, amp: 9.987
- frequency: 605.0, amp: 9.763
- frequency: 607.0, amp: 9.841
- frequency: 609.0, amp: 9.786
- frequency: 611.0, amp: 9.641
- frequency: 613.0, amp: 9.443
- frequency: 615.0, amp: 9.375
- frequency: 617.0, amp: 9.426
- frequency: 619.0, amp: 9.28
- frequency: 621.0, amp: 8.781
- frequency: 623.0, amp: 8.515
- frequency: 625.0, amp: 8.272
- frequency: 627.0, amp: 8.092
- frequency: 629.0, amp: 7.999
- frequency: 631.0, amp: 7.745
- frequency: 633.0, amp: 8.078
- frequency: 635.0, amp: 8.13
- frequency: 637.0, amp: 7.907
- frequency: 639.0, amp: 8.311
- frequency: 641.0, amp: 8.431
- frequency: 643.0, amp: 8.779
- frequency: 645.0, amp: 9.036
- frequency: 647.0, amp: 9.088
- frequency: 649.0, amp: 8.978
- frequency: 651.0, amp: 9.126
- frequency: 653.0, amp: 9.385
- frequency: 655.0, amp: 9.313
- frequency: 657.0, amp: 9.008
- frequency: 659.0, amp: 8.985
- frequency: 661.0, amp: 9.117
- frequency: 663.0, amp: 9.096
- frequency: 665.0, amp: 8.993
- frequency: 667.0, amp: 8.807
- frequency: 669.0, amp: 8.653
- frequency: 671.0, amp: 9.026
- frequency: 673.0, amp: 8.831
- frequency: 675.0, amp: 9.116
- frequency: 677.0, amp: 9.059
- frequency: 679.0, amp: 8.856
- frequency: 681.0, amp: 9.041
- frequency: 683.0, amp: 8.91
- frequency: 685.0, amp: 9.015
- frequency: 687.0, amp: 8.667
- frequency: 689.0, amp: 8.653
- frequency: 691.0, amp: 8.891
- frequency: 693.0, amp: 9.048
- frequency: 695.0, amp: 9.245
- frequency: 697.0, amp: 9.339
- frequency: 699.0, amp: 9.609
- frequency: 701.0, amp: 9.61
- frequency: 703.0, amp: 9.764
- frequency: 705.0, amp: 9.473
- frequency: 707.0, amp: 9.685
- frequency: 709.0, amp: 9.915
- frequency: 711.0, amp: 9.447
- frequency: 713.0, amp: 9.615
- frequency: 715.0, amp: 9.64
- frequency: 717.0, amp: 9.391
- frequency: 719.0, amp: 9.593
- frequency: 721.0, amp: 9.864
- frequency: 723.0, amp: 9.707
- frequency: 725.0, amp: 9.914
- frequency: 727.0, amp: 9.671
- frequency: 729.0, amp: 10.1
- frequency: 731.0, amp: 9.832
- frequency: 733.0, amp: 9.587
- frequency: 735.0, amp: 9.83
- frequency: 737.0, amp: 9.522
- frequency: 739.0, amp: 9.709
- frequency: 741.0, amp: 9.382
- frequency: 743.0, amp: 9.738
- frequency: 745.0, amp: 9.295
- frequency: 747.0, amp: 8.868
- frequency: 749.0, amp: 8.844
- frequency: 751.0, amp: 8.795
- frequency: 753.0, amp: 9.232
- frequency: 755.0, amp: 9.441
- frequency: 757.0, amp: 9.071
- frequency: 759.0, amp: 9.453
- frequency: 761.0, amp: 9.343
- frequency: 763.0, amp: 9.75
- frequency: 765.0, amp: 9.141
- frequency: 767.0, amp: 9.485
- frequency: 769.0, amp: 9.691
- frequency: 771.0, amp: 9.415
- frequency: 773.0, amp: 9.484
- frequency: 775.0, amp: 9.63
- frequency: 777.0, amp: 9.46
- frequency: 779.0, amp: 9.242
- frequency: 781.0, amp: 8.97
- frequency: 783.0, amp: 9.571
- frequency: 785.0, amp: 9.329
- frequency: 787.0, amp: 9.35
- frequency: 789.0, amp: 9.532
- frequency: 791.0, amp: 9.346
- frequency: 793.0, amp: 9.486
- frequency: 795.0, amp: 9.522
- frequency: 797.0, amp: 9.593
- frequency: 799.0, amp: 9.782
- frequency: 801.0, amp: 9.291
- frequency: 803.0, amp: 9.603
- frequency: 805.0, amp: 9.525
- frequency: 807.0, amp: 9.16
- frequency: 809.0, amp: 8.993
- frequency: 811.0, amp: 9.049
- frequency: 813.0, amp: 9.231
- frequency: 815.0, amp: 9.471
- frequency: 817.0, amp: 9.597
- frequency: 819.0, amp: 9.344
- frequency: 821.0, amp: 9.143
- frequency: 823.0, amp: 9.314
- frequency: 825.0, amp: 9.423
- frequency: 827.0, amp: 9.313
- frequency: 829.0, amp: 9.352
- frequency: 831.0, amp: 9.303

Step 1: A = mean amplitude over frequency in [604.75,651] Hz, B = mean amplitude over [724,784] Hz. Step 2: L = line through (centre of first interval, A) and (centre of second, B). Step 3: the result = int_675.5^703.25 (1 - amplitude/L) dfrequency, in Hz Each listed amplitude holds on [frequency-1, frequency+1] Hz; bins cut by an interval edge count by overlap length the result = 0.0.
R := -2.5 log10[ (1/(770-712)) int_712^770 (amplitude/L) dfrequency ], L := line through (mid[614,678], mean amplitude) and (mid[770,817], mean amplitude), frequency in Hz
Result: -0.038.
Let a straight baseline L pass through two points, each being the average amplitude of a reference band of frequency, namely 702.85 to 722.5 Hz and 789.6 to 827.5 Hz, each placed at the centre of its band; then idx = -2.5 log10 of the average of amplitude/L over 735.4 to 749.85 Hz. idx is 0.02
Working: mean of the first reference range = 9.64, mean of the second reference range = 9.38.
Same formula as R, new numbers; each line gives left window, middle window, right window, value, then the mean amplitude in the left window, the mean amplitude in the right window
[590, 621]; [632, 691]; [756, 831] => 0.086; 9.65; 9.39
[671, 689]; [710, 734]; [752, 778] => -0.060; 8.93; 9.43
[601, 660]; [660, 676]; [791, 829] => 0.009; 8.93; 9.38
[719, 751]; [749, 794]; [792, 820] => 0.014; 9.57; 9.4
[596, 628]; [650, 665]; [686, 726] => 0.030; 9.34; 9.45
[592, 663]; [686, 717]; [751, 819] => -0.020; 9.04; 9.39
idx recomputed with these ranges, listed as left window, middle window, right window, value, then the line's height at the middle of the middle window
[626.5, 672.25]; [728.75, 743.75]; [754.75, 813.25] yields -0.06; 9.15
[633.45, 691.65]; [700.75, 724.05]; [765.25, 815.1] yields -0.07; 9.07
